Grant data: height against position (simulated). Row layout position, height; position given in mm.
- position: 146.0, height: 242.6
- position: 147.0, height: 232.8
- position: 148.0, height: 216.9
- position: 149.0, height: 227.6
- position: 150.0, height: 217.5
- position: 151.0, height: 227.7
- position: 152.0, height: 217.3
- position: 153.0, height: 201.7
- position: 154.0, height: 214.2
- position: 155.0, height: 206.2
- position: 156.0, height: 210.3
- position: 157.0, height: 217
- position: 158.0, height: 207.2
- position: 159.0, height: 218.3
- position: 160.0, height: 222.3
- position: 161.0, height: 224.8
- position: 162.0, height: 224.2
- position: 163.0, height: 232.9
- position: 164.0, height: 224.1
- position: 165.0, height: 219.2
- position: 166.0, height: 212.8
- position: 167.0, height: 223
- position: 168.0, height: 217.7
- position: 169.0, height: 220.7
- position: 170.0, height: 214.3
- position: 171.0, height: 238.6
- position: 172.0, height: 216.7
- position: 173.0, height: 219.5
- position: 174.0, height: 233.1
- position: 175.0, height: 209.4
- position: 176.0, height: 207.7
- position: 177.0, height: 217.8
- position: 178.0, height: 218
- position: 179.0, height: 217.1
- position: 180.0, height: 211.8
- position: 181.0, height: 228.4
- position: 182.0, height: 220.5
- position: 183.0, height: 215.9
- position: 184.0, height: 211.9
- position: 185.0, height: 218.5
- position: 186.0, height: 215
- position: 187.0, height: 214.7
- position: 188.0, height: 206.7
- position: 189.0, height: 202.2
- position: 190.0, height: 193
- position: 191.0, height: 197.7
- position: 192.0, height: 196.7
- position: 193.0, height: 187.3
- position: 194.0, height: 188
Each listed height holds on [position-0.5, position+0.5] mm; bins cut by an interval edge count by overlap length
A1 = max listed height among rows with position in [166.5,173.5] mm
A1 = 238.6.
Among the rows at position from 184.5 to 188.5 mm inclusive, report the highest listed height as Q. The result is 218.5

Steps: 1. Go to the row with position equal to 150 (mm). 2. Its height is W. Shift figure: 217.5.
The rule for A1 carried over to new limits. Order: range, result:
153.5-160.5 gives 222.3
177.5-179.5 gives 218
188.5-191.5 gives 202.2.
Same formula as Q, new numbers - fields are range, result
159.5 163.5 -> 232.9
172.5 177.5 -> 233.1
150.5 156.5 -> 227.7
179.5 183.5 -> 228.4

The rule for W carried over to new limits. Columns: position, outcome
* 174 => 233.1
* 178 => 218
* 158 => 207.2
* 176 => 207.7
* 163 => 232.9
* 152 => 217.3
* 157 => 217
